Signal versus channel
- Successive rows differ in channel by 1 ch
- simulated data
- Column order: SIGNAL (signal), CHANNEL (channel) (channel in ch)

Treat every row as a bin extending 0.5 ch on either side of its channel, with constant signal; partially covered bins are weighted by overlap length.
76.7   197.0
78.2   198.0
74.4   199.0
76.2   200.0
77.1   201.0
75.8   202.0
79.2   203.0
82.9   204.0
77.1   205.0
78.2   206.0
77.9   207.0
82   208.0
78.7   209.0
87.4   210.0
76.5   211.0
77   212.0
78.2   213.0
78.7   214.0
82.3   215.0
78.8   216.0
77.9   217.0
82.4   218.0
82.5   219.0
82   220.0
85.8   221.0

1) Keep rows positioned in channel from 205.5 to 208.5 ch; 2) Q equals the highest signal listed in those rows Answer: 82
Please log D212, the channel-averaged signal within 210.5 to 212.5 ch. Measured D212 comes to 76.8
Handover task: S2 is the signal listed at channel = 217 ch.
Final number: 77.9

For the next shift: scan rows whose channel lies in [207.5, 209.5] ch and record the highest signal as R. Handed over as 82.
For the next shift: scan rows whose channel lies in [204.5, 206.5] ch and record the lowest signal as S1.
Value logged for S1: 77.1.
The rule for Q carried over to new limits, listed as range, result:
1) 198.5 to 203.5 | 79.2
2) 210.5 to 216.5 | 82.3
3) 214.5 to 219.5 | 82.5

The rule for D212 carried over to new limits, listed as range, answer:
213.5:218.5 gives 80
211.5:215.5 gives 79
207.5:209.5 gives 80.3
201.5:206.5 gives 78.6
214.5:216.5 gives 80.5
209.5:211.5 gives 82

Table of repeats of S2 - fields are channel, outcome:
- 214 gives 78.7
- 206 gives 78.2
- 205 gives 77.1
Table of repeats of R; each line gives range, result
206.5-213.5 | 87.4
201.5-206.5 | 82.9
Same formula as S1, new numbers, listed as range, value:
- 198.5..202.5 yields 74.4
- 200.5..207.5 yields 75.8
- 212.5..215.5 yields 78.2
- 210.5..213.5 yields 76.5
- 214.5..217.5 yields 77.9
